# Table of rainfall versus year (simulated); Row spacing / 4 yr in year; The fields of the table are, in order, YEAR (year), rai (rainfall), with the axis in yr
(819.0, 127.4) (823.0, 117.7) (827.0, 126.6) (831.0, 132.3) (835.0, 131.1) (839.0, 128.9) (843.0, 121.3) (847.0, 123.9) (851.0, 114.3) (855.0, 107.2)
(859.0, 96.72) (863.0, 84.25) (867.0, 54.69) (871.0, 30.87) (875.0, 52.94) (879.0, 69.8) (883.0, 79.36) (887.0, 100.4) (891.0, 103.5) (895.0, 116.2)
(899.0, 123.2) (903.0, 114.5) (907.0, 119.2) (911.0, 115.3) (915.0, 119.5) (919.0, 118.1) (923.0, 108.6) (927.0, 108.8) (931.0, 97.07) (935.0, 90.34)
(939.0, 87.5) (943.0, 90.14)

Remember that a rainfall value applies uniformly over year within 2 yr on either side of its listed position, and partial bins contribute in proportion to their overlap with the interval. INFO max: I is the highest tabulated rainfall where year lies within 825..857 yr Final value 132.3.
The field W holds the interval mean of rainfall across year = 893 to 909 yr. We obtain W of 118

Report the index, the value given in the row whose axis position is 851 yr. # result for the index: 114.3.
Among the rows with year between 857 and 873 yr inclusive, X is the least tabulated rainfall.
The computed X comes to 30.87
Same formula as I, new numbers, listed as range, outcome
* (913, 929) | 119.5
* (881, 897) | 116.2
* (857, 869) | 96.72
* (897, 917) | 123.2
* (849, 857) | 114.3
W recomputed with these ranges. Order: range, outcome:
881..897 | 99.9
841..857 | 117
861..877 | 55.7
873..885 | 67.4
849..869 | 91.4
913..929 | 114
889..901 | 114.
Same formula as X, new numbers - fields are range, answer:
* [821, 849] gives 117.7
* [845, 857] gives 107.2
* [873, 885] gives 52.94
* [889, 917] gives 103.5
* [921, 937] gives 90.34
